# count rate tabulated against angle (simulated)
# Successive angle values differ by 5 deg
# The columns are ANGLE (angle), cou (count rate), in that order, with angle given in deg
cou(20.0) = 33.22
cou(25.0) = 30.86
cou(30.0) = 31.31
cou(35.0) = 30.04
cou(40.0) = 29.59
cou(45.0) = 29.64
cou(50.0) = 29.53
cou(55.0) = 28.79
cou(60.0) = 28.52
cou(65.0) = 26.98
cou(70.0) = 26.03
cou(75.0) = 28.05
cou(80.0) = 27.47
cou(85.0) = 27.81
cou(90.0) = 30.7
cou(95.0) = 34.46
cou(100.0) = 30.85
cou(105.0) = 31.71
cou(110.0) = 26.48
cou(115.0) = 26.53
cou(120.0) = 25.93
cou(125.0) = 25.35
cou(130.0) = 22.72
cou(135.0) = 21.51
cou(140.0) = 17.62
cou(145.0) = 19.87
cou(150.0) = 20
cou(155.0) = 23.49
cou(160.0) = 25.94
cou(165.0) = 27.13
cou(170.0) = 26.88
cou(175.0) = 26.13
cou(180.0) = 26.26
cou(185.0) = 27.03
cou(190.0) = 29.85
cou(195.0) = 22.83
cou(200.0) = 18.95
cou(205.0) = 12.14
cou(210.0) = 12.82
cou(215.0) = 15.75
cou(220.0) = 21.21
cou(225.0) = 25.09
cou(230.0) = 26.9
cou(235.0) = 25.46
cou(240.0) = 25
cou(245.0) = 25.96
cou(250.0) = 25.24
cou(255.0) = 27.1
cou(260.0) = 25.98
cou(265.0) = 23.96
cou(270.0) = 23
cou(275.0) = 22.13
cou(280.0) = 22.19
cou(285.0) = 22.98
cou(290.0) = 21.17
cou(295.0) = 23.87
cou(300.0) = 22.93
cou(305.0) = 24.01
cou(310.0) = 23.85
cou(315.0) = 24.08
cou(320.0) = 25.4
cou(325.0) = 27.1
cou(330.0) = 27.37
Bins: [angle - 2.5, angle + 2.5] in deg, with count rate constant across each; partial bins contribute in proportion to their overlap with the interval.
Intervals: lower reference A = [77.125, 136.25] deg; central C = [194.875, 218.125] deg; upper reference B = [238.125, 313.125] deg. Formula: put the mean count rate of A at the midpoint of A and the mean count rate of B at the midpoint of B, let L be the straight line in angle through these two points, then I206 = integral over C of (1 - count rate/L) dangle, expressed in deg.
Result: 8.7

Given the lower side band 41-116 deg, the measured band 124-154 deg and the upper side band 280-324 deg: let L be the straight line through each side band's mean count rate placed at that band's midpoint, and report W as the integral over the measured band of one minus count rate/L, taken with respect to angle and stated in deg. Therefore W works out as 7.0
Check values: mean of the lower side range 29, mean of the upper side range 23.6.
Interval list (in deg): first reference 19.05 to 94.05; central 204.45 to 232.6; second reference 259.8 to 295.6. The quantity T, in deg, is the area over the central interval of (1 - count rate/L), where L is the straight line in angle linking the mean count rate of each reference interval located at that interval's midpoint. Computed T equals 5.8 deg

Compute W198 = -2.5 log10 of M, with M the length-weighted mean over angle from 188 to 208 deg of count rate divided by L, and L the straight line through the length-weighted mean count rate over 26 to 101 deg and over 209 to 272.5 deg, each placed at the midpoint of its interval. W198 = 0.22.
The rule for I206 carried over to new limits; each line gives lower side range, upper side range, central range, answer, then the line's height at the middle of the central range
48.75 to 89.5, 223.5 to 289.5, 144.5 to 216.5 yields 9.70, 26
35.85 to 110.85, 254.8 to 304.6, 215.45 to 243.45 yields 0.75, 24.8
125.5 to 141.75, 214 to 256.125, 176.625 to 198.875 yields -2.96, 23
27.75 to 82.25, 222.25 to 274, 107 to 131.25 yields 1.67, 27.6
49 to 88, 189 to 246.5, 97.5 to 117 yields -2.02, 26.2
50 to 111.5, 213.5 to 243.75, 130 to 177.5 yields 5.68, 26.4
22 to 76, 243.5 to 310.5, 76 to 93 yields -0.30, 28.3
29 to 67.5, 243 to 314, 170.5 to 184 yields -0.08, 26.2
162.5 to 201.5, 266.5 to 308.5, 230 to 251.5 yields -1.28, 24.2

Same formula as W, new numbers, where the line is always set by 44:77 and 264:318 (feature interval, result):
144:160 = 2.5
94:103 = -1.6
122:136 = 1.7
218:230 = 0.3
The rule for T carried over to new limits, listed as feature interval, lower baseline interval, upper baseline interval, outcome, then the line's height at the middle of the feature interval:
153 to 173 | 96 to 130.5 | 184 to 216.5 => -2.5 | 23.1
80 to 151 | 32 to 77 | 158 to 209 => 1.3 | 26.4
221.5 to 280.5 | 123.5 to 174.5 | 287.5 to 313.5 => -4.3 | 23.2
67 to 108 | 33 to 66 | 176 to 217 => -4.0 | 27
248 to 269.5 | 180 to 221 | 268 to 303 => -3.4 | 21.9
